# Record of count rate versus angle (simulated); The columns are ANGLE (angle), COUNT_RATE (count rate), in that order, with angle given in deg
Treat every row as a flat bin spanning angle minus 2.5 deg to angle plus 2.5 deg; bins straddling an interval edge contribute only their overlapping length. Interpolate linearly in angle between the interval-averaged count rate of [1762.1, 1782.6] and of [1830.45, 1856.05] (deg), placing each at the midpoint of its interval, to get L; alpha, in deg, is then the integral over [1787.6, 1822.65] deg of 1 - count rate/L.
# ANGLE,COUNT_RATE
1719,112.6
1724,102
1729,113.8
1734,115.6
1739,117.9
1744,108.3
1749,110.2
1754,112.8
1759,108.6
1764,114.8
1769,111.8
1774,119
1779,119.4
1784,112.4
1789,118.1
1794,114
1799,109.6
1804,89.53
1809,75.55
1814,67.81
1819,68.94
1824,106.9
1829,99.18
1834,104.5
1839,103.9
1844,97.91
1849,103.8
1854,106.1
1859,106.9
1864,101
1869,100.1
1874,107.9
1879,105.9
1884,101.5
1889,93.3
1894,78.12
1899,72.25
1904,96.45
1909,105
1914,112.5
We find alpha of 6.0 deg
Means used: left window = 116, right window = 103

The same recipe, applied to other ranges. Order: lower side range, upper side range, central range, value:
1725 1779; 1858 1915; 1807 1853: 5.0 deg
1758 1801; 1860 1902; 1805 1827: 5.4 deg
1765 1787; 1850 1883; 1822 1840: 0.9 deg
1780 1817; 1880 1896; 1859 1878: -2.0 deg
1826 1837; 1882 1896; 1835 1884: -3.5 deg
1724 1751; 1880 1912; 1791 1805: -0.3 deg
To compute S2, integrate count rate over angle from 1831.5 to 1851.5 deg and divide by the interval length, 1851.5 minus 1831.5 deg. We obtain 103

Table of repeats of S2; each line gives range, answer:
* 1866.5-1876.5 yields 104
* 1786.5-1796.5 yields 116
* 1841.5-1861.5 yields 104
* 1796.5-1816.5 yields 85.6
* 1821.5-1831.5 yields 103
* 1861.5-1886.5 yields 103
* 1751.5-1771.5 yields 112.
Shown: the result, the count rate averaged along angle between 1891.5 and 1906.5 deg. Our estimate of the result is 82.3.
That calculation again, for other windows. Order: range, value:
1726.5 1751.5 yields 113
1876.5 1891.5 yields 100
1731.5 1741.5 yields 117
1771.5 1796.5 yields 117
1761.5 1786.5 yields 115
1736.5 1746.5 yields 113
